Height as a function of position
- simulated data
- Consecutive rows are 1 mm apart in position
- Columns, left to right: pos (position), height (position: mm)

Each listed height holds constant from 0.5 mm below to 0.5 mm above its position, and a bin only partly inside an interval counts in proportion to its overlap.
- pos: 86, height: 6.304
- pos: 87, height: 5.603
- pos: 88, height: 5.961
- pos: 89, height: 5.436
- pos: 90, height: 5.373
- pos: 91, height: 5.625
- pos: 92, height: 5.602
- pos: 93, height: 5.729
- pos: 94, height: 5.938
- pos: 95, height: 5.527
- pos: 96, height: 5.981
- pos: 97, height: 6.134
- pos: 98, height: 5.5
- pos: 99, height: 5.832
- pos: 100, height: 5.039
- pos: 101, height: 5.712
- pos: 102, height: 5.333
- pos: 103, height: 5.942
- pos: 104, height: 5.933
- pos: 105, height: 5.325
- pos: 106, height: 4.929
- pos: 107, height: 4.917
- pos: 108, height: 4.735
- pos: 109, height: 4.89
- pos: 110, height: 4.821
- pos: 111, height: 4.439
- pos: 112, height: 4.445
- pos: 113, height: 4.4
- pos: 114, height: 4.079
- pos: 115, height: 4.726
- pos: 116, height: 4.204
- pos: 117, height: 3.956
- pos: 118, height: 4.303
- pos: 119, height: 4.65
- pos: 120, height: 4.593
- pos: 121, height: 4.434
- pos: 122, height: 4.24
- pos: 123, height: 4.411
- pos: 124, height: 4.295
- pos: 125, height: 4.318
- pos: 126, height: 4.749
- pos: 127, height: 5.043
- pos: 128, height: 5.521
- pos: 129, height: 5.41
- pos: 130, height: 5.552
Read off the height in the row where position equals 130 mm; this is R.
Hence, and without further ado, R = 5.552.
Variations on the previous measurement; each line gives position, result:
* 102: 5.333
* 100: 5.039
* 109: 4.89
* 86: 6.304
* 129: 5.41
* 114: 4.079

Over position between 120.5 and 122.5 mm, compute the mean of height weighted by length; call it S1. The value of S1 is 4.34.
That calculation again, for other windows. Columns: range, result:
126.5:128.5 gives 5.28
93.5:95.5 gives 5.73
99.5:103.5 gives 5.51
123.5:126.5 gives 4.45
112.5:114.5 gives 4.24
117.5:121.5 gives 4.5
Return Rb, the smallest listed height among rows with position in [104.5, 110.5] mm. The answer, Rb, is 4.735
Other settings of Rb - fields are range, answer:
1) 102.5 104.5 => 5.933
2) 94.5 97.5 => 5.527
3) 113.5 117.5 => 3.956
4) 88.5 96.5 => 5.373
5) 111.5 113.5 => 4.4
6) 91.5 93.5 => 5.602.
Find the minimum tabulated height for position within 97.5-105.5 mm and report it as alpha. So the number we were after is 5.039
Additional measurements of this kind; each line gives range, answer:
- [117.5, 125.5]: 4.24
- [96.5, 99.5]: 5.5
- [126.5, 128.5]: 5.043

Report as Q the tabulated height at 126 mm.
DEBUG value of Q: 4.749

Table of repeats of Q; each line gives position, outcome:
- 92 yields 5.602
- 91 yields 5.625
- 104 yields 5.933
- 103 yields 5.942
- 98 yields 5.5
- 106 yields 4.929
